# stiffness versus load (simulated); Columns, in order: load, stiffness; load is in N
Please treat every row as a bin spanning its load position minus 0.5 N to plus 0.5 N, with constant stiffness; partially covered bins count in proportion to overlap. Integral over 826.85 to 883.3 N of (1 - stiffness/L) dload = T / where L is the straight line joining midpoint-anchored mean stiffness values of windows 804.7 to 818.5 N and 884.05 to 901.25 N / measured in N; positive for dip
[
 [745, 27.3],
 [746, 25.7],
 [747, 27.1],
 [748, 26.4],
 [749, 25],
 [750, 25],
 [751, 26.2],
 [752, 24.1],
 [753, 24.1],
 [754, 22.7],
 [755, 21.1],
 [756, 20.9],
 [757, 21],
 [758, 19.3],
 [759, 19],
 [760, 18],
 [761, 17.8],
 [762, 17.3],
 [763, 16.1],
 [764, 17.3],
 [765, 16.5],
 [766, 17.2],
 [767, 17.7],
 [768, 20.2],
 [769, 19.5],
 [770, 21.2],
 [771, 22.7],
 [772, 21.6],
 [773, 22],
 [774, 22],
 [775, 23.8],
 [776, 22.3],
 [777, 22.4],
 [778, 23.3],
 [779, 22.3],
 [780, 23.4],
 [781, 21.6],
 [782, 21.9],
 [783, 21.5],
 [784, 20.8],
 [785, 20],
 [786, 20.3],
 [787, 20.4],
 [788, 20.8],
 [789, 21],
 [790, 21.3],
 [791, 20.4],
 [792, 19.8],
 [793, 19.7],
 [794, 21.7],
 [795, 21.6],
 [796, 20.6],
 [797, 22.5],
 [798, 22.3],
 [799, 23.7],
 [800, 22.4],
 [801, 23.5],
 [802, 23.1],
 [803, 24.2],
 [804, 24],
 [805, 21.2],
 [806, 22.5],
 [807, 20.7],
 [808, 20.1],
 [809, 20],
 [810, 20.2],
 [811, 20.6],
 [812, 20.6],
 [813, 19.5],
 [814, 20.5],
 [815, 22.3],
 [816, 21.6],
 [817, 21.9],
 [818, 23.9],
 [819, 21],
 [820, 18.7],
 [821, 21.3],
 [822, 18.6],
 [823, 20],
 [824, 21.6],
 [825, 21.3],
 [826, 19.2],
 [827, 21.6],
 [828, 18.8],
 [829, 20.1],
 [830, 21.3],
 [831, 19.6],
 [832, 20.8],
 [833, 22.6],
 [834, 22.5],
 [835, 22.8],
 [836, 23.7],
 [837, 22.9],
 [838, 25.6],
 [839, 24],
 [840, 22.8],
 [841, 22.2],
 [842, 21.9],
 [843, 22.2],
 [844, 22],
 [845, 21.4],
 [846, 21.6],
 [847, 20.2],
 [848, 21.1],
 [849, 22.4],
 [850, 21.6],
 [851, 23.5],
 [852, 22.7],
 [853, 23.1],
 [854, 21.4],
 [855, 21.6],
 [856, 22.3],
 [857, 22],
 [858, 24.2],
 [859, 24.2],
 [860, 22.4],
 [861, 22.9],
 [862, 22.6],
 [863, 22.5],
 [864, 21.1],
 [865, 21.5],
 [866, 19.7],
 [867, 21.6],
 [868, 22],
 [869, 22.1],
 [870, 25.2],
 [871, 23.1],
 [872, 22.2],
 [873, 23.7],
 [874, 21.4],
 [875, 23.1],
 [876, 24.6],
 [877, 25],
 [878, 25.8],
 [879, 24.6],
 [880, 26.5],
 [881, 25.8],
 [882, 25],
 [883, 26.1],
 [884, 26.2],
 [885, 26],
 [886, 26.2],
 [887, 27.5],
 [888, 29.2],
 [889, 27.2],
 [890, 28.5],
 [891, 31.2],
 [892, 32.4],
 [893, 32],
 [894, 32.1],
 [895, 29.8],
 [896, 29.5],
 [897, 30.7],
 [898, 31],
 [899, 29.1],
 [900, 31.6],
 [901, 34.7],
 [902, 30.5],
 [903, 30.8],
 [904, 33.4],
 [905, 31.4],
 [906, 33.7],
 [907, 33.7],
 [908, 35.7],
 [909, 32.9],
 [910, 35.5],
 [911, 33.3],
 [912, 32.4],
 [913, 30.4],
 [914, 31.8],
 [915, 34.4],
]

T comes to 6.7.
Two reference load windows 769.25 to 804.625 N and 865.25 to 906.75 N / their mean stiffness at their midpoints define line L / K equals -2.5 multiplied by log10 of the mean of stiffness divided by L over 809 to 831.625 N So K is 0.15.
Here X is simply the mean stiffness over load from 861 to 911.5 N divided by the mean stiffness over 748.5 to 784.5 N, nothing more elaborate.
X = 1.31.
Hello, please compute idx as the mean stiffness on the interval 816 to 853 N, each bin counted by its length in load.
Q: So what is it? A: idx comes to 21.7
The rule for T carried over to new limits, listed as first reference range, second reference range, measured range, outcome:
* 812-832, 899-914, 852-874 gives 3.4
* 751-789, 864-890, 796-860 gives 2.7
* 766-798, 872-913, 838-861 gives 3.3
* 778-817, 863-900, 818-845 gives 2.1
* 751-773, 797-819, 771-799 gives -0.9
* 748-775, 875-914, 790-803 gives 0.7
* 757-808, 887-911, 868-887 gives 3.2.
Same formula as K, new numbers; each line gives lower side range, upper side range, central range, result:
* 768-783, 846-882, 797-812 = 0.02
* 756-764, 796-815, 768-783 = -0.13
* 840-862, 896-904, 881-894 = 0.03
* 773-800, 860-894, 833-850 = 0.06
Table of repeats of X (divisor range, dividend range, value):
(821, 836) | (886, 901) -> 1.44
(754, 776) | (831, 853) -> 1.13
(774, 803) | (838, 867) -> 1.02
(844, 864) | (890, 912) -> 1.44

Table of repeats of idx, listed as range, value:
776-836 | 21.3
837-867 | 22.3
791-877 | 21.9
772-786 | 22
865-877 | 22.7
